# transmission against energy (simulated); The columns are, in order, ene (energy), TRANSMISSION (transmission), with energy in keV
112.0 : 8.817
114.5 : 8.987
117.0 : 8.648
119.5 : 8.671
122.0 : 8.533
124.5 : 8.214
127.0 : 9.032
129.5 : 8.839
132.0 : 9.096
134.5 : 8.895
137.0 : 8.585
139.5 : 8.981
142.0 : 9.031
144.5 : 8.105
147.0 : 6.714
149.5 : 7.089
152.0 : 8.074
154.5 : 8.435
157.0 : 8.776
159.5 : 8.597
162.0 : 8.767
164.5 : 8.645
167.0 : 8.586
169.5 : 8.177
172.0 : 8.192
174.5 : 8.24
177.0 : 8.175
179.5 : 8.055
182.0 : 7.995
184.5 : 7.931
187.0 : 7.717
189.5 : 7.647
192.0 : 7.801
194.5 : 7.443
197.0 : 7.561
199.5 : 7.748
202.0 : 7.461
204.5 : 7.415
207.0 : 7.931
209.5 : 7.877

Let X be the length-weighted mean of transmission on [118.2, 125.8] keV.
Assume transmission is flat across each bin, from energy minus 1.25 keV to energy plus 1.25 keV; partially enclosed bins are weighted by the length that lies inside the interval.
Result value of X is 8.48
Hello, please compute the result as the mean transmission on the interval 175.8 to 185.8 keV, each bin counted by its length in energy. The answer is 8.04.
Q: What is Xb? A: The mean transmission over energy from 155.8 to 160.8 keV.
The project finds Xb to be 8.69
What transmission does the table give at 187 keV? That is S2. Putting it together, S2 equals 7.717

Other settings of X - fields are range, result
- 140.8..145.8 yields 8.54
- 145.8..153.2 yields 7.29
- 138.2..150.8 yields 7.99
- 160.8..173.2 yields 8.47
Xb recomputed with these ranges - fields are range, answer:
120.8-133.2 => 8.74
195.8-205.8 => 7.55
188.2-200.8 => 7.64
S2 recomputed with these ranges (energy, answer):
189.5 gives 7.647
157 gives 8.776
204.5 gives 7.415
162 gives 8.767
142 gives 9.031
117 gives 8.648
